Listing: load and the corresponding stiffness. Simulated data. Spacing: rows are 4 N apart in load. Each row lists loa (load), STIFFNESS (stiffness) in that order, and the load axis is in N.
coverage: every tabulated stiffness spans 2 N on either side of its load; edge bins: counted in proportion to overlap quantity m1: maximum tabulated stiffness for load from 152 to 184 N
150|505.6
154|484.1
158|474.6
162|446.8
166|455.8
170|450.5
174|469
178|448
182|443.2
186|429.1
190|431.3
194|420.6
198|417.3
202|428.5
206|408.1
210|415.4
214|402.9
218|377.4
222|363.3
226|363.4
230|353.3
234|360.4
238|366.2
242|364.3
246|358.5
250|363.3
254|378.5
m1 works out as 484.1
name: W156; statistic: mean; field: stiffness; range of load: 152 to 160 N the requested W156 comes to 479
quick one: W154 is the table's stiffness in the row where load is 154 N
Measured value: 484.1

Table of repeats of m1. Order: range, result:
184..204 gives 431.3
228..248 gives 366.2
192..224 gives 428.5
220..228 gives 363.4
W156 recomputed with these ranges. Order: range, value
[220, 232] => 360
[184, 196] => 427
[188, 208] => 421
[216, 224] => 370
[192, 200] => 419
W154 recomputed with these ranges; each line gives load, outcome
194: 420.6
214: 402.9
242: 364.3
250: 363.3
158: 474.6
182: 443.2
